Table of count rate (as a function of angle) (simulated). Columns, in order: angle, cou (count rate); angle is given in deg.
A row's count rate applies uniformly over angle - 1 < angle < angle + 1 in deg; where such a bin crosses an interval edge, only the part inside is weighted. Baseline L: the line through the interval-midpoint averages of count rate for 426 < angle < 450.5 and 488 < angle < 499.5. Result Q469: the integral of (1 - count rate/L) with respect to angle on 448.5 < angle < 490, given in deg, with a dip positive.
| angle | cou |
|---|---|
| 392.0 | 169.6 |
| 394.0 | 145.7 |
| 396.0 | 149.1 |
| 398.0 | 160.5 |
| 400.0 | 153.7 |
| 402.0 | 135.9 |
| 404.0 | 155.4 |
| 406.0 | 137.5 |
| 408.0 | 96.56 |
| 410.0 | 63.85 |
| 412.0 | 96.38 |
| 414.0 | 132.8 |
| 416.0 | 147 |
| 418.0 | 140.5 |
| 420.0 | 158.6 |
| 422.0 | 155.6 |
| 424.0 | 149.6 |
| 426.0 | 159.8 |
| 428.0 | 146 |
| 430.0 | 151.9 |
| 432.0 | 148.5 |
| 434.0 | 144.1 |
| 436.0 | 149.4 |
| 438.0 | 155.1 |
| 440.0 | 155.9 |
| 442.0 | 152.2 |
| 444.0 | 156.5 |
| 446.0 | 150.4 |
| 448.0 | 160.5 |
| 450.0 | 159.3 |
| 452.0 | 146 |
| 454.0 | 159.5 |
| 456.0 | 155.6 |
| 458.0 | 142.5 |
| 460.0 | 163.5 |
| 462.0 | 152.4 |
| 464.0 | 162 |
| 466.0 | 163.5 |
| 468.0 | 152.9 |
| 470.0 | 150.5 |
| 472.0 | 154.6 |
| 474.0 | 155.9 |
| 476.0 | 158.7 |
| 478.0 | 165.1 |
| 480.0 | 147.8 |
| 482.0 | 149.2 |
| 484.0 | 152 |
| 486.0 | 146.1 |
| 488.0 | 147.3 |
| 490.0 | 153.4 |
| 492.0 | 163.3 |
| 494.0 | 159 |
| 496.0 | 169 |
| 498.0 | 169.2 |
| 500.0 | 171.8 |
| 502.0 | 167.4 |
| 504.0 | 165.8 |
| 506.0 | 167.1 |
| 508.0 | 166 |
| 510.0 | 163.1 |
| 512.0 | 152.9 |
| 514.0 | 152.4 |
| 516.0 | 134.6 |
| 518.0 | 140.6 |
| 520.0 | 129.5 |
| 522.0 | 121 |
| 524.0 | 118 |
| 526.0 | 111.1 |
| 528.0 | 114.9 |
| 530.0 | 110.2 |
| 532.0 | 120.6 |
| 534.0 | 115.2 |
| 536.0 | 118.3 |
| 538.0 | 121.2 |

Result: 0.9 deg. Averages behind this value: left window 153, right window 162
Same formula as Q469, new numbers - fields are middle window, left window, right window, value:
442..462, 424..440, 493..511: 0.1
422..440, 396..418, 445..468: -1.1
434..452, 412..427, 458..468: -0.2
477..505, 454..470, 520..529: -4.3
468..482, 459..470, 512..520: 0.0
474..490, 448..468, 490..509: 0.9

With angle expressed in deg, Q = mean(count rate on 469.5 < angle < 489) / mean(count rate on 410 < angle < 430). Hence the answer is 1.10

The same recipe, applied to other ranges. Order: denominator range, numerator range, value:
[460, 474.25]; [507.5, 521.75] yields 0.94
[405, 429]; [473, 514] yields 1.21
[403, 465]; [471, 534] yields 1.02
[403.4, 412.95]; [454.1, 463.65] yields 1.43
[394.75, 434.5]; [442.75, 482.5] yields 1.12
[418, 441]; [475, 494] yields 1.01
